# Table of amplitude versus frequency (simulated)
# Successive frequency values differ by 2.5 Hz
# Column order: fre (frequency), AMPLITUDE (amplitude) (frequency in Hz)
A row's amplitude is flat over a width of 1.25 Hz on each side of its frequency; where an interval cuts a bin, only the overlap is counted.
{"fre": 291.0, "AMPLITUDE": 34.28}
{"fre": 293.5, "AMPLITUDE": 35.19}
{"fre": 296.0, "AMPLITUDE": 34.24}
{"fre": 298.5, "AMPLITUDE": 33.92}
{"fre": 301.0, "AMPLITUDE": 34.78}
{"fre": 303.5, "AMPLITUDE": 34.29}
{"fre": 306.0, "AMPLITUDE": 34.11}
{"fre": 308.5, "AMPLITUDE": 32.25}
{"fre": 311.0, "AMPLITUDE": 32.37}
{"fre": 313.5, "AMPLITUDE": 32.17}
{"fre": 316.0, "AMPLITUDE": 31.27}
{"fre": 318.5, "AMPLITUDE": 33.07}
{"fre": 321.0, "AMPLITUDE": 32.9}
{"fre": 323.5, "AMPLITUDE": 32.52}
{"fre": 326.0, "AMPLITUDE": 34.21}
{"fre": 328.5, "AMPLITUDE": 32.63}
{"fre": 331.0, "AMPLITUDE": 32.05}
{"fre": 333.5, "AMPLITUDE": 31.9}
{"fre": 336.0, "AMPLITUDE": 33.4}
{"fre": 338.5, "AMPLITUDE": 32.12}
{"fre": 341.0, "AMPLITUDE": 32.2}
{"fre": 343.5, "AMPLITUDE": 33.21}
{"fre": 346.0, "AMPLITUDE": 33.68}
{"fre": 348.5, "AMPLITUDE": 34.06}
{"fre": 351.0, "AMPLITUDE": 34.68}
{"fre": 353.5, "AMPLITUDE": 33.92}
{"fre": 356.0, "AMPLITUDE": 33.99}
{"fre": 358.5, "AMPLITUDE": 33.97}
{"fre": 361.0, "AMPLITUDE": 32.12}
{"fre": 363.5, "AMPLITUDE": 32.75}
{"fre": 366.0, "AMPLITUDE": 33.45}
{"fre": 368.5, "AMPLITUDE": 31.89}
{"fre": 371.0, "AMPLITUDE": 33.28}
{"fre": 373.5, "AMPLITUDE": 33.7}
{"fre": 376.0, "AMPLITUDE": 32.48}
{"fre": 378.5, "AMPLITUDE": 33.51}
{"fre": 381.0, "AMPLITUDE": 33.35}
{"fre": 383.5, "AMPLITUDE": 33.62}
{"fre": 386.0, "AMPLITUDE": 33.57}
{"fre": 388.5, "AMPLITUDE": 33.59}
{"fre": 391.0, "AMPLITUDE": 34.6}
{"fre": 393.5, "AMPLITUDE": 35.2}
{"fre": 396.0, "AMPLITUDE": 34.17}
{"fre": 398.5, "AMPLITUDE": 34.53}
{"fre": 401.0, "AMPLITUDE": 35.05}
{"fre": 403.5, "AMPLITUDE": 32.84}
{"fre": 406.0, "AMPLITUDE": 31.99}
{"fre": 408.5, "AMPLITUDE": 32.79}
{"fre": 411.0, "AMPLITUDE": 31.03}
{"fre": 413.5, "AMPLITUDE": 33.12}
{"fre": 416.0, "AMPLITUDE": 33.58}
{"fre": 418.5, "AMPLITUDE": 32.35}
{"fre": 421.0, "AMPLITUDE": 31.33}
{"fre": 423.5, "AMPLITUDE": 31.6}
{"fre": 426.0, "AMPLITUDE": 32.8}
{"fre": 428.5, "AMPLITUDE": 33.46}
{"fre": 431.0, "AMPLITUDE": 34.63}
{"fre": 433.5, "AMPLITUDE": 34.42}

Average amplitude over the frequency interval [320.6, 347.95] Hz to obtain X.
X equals 32.8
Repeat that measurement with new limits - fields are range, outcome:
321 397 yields 33.3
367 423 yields 33.2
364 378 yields 33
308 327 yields 32.6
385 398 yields 34.3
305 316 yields 32.5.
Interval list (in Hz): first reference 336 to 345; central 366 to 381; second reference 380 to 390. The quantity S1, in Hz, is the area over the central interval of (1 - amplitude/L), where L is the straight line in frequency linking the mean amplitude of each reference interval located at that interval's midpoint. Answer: 0.1 Hz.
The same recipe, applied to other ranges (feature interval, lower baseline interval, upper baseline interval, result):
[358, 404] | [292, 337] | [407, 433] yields -0.95 Hz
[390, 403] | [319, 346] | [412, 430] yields -0.78 Hz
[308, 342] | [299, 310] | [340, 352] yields 1.20 Hz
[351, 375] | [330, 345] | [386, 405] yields -0.03 Hz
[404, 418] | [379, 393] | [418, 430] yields 0.14 Hz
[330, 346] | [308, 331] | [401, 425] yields -0.01 Hz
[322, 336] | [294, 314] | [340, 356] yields 0.38 Hz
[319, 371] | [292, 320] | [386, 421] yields 0.50 Hz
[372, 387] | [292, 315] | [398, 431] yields -0.12 Hz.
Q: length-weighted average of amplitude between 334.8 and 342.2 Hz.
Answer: 32.6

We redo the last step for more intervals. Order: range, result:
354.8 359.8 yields 34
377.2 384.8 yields 33.5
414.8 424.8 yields 32.2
